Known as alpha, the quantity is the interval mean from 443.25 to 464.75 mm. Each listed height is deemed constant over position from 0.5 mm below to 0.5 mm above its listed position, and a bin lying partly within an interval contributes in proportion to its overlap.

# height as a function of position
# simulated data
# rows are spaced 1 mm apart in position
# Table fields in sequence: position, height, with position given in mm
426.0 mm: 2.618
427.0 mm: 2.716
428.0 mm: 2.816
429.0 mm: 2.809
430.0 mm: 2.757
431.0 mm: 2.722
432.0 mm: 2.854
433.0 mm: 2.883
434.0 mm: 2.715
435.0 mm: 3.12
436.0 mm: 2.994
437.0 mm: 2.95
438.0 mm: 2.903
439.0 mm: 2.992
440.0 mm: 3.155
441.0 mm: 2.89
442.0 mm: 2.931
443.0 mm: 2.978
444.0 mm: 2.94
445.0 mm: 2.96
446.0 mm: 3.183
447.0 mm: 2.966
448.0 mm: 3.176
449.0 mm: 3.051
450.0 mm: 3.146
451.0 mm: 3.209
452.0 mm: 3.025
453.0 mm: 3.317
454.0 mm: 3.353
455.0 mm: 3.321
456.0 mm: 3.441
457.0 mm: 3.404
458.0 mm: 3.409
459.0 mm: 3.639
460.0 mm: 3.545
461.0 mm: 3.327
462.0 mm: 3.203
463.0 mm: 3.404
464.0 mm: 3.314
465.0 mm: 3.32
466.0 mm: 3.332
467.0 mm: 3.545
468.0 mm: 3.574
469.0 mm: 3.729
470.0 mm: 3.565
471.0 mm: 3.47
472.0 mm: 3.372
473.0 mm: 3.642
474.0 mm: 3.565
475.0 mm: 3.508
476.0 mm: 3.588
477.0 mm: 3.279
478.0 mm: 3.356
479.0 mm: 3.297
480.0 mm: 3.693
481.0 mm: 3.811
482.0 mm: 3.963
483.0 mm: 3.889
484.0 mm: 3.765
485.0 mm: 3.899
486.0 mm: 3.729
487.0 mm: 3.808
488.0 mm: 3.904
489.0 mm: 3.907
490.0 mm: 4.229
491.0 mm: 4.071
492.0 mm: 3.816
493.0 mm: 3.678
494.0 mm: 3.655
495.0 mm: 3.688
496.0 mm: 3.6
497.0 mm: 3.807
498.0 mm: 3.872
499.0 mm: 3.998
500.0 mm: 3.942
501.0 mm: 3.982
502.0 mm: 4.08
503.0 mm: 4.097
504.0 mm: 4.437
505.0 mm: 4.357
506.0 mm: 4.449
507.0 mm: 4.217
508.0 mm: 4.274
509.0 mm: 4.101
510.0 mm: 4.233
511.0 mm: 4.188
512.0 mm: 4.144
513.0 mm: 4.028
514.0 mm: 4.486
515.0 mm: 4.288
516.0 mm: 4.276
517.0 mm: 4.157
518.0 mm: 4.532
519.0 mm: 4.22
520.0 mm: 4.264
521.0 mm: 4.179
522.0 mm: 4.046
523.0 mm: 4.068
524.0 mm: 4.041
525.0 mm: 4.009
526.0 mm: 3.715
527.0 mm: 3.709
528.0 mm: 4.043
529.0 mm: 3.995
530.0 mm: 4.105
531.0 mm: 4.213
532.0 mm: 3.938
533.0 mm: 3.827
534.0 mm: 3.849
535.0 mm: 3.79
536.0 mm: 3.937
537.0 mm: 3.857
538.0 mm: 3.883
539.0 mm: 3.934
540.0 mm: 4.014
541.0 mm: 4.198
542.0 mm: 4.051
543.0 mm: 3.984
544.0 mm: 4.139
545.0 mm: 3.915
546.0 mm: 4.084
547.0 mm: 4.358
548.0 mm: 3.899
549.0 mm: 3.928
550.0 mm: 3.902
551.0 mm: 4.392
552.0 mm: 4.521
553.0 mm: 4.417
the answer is 3.25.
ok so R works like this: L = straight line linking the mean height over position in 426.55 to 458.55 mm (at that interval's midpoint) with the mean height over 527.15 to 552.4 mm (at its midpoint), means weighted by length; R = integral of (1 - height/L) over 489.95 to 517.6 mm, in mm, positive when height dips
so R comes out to -3.1 mm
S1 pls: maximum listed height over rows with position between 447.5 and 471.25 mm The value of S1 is 3.729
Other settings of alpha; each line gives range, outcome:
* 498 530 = 4.14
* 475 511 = 3.9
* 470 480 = 3.47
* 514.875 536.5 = 4.05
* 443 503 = 3.55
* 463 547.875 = 3.91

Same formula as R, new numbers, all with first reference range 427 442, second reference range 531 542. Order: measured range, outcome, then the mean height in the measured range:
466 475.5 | -0.8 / 3.54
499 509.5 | -1.7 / 4.18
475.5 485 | -0.8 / 3.64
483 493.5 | -1.3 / 3.88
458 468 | -0.7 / 3.41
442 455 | -0.3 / 3.11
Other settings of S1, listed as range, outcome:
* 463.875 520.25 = 4.532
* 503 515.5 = 4.486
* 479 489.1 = 3.963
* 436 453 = 3.317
